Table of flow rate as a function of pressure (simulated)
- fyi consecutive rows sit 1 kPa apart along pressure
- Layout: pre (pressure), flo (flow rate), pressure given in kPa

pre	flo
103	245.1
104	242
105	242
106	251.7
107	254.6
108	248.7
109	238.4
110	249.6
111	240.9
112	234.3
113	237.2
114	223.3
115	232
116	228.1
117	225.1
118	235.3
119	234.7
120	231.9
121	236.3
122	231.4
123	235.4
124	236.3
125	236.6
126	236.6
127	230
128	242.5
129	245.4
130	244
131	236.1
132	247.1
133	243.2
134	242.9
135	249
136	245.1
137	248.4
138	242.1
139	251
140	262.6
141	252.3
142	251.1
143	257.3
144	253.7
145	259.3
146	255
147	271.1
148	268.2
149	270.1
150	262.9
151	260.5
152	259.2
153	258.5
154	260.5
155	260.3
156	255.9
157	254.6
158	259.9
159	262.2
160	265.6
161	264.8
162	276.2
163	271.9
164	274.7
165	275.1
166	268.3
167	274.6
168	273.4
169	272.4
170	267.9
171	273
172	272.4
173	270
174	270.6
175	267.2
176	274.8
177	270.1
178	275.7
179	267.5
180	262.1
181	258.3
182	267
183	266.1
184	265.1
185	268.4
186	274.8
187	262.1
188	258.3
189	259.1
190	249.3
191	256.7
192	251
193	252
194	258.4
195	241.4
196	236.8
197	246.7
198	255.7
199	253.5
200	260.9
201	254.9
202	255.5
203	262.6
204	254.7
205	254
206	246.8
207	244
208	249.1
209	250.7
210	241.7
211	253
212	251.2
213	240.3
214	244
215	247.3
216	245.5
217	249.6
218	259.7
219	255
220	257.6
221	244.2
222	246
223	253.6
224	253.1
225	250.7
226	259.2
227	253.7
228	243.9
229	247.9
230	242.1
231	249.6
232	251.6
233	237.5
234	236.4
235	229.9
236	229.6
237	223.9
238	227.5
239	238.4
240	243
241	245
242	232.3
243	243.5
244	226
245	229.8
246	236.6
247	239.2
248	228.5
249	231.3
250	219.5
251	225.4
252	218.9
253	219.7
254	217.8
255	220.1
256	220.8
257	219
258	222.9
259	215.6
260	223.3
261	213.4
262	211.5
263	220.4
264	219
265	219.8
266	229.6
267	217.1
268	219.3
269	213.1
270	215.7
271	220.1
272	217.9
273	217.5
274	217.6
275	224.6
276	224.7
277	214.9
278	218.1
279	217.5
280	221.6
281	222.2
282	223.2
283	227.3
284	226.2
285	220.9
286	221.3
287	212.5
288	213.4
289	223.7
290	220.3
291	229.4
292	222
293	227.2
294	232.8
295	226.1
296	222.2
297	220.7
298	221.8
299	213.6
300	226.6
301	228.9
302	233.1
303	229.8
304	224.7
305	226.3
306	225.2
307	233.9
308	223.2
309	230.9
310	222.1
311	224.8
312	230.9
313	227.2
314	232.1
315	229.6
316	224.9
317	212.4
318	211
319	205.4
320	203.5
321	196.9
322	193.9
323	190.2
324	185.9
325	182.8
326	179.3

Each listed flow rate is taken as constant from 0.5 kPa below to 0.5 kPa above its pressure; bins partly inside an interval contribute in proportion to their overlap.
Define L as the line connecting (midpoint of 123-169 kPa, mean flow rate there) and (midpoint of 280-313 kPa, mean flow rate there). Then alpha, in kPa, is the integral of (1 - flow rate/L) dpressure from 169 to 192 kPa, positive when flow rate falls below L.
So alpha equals -1.6 kPa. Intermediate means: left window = 256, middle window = 266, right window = 225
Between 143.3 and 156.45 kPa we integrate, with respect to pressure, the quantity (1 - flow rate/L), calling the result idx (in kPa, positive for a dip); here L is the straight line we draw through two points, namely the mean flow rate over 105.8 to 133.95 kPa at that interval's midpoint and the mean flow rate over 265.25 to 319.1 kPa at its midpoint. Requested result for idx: -1.4 kPa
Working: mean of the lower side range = 238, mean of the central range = 261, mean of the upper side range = 223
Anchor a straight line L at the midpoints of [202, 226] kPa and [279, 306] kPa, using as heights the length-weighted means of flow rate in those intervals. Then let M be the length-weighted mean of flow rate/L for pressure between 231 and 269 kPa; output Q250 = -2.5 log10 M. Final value 0.05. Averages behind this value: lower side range 250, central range 227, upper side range 224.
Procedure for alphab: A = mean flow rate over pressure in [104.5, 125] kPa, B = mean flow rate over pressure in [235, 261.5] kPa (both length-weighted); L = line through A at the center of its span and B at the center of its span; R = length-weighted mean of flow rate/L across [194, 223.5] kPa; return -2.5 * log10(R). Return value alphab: -0.09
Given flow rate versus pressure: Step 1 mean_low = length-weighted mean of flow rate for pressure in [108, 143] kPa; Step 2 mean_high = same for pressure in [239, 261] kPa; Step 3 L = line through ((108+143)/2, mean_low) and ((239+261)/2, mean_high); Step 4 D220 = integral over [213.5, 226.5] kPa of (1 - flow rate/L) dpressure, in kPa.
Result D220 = -1.2 kPa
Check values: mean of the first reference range 240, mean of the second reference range 227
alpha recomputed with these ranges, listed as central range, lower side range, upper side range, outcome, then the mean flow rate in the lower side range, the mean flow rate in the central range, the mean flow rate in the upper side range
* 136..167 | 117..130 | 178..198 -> -1.9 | 236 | 261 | 258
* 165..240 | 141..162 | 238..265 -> -3.5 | 261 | 255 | 226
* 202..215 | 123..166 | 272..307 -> -0.5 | 255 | 250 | 223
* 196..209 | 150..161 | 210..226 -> 0.0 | 260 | 252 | 250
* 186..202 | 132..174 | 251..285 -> -0.5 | 261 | 254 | 220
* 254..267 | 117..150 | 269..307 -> 0.4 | 246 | 219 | 223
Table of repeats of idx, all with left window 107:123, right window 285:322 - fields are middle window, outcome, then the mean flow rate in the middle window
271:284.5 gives 0.2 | 221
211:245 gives -2.5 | 244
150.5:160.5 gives -1.2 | 260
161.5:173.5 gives -2.1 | 272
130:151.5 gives -1.8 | 254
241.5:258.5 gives 0.0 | 227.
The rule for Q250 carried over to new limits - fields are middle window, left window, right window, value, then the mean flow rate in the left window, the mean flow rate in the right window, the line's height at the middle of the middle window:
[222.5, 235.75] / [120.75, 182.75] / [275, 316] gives -0.030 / 258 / 224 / 240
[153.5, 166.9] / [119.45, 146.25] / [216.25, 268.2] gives -0.102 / 244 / 234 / 242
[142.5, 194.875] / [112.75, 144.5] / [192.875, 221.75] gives -0.080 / 241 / 251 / 246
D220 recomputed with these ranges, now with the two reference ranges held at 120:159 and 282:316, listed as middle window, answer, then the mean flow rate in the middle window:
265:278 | 0.6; 219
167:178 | -1.2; 272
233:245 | 0.0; 234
